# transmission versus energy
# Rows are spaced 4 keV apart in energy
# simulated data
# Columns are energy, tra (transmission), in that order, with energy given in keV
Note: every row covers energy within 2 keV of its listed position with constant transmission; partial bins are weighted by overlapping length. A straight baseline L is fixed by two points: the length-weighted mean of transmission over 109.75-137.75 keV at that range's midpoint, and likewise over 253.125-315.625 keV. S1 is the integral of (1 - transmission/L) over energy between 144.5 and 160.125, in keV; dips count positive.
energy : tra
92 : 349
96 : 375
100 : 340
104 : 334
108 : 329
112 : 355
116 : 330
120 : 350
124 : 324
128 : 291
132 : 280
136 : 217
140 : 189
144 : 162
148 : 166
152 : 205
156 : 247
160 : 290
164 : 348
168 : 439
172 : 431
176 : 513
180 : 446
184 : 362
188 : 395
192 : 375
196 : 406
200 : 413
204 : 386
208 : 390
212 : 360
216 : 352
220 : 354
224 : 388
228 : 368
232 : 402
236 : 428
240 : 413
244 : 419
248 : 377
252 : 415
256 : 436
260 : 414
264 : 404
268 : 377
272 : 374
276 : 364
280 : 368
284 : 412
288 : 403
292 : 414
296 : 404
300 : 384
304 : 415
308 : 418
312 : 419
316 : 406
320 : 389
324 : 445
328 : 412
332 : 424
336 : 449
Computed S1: 5.37 keV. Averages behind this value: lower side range 308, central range 213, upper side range 401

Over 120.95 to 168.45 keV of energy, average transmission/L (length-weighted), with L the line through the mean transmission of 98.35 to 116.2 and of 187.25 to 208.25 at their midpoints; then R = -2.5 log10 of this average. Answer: 0.36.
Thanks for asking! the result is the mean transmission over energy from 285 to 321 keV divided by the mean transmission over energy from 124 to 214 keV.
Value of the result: 1.22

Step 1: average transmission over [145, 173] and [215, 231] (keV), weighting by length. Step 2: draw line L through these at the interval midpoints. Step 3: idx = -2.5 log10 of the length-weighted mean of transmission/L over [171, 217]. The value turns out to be -0.207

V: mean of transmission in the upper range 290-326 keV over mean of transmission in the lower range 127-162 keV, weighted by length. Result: 1.8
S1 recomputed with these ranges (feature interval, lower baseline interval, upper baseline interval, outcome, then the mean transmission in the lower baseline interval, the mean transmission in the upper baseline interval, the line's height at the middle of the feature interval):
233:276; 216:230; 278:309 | -2.4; 367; 402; 383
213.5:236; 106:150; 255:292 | -1.5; 272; 395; 354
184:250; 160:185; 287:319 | 3.9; 415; 407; 412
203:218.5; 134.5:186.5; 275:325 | -1.2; 311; 403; 344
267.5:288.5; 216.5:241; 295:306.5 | 0.8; 389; 401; 397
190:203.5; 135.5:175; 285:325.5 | -3.5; 278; 409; 314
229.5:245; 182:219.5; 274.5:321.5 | -1.0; 381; 400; 388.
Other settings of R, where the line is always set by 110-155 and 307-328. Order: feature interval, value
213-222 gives -0.071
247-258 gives -0.145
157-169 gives -0.195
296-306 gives 0.002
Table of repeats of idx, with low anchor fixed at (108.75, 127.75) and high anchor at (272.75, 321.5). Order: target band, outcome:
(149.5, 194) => -0.035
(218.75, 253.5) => -0.055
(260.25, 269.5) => -0.023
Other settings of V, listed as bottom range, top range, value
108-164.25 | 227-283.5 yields 1.49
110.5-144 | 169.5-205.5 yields 1.46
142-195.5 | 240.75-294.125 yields 1.18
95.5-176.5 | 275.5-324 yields 1.32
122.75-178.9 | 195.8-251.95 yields 1.32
